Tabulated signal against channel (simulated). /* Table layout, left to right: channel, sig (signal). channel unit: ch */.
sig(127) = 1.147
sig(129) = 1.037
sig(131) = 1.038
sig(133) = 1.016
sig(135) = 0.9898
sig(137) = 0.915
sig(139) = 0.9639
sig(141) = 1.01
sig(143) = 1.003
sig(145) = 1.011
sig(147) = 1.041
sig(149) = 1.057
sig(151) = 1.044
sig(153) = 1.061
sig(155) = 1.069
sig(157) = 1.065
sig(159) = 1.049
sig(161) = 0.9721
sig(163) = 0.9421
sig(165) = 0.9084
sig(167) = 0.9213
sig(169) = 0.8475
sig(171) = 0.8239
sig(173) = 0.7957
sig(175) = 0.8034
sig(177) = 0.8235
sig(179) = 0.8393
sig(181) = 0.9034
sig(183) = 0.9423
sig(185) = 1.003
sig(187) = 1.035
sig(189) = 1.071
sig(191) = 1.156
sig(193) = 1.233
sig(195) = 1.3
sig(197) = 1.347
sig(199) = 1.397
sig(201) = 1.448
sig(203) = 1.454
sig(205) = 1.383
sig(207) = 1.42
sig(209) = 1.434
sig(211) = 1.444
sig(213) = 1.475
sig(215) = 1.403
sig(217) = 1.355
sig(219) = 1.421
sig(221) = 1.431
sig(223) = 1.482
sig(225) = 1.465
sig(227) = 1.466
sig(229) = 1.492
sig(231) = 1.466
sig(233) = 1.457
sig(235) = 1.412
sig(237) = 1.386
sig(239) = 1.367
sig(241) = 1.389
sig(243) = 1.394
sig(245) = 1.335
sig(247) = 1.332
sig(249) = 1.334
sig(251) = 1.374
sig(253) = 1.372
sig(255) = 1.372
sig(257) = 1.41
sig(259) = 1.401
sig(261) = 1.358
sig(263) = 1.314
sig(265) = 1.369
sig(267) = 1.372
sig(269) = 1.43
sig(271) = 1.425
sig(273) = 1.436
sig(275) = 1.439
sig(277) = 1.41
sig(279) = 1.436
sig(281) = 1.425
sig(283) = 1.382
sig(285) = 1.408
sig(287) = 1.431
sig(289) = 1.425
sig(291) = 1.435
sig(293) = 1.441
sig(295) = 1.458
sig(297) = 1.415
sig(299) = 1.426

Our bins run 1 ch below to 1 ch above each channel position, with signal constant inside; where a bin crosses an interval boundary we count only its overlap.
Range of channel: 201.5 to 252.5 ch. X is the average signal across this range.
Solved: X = 1.41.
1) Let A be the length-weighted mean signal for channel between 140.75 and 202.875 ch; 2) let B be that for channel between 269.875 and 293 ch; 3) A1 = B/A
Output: 1.37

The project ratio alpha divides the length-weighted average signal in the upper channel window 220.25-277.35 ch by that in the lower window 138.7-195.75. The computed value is 1.42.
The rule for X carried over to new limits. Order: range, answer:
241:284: 1.39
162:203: 1.04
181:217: 1.28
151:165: 1.02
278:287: 1.41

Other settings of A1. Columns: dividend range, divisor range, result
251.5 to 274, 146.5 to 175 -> 1.44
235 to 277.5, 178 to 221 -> 1.09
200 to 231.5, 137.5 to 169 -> 1.44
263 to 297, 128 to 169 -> 1.41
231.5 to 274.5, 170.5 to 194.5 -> 1.44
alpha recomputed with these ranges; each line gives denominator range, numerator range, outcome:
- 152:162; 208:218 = 1.36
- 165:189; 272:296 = 1.60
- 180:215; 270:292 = 1.12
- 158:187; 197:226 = 1.58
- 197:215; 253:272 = 0.97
